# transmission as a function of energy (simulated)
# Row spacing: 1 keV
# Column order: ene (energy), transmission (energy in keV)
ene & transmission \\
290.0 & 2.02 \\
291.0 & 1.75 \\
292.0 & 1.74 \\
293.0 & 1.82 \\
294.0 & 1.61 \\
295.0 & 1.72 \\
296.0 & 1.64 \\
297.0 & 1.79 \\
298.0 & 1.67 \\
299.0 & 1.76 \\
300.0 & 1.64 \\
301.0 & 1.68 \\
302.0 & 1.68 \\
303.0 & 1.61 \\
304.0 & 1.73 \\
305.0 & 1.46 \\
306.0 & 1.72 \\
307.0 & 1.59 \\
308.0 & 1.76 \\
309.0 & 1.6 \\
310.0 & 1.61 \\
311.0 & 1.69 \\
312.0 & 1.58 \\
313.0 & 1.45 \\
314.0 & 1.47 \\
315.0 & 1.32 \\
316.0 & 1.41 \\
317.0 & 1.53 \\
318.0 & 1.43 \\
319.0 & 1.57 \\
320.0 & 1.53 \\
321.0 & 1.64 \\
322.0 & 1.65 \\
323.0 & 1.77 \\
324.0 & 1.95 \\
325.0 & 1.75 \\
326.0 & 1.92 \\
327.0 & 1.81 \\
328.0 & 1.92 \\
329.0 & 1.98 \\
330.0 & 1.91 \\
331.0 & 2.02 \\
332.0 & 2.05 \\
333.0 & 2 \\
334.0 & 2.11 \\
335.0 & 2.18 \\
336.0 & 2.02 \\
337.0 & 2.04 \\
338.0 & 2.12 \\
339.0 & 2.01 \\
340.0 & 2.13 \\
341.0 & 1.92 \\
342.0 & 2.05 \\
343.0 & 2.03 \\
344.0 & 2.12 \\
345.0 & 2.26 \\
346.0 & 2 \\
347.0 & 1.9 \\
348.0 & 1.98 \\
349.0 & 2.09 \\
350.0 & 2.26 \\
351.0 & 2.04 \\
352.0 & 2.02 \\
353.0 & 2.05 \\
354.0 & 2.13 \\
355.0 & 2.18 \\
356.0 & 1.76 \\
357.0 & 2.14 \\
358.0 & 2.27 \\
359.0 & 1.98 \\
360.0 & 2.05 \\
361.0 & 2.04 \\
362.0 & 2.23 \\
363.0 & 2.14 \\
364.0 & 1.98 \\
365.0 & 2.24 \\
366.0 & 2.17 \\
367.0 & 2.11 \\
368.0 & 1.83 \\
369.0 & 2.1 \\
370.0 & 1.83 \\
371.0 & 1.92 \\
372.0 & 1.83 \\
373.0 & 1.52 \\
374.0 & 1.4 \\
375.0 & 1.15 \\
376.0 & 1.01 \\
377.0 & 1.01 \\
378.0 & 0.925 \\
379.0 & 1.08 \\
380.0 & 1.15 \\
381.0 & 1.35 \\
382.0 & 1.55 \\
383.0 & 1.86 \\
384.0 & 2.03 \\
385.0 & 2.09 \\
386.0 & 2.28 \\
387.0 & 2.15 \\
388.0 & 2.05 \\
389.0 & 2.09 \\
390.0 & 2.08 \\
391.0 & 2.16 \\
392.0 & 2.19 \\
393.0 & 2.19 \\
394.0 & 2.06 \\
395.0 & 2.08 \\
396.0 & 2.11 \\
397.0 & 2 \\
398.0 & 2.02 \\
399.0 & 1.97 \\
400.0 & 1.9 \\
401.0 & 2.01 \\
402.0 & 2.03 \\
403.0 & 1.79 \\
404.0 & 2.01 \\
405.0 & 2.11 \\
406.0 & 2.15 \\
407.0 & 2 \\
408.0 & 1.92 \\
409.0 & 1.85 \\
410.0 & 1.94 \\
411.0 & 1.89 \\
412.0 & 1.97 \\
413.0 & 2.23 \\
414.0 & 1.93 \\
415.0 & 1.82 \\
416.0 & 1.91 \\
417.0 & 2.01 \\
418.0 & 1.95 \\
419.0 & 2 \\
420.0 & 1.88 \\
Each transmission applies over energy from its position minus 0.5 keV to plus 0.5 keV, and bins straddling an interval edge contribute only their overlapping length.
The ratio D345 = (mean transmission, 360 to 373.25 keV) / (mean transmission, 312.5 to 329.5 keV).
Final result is 1.21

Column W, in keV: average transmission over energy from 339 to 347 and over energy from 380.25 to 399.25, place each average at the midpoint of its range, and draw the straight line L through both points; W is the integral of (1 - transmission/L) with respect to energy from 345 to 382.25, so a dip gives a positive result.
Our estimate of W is 3.8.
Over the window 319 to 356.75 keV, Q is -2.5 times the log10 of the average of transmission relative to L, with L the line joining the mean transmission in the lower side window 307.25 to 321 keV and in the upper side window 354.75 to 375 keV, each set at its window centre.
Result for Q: -0.14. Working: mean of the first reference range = 1.54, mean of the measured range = 1.98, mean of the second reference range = 1.96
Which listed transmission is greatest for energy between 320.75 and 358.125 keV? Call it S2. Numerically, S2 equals 2.27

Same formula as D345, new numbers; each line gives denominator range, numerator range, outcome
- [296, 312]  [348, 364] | 1.25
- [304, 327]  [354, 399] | 1.16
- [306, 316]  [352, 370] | 1.33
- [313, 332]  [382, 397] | 1.22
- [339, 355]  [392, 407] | 0.98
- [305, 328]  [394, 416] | 1.22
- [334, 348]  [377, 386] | 0.74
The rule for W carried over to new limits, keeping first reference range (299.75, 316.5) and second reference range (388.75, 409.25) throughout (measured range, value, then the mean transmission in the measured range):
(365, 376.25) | 0.8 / 1.75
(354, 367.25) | -1.8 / 2.1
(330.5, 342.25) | -2.2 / 2.05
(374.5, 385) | 3.2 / 1.35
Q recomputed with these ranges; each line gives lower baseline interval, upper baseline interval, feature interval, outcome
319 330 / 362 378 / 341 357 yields -0.168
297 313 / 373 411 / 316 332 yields -0.042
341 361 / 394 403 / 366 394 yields 0.159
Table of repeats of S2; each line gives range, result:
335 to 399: 2.28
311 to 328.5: 1.95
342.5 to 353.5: 2.26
